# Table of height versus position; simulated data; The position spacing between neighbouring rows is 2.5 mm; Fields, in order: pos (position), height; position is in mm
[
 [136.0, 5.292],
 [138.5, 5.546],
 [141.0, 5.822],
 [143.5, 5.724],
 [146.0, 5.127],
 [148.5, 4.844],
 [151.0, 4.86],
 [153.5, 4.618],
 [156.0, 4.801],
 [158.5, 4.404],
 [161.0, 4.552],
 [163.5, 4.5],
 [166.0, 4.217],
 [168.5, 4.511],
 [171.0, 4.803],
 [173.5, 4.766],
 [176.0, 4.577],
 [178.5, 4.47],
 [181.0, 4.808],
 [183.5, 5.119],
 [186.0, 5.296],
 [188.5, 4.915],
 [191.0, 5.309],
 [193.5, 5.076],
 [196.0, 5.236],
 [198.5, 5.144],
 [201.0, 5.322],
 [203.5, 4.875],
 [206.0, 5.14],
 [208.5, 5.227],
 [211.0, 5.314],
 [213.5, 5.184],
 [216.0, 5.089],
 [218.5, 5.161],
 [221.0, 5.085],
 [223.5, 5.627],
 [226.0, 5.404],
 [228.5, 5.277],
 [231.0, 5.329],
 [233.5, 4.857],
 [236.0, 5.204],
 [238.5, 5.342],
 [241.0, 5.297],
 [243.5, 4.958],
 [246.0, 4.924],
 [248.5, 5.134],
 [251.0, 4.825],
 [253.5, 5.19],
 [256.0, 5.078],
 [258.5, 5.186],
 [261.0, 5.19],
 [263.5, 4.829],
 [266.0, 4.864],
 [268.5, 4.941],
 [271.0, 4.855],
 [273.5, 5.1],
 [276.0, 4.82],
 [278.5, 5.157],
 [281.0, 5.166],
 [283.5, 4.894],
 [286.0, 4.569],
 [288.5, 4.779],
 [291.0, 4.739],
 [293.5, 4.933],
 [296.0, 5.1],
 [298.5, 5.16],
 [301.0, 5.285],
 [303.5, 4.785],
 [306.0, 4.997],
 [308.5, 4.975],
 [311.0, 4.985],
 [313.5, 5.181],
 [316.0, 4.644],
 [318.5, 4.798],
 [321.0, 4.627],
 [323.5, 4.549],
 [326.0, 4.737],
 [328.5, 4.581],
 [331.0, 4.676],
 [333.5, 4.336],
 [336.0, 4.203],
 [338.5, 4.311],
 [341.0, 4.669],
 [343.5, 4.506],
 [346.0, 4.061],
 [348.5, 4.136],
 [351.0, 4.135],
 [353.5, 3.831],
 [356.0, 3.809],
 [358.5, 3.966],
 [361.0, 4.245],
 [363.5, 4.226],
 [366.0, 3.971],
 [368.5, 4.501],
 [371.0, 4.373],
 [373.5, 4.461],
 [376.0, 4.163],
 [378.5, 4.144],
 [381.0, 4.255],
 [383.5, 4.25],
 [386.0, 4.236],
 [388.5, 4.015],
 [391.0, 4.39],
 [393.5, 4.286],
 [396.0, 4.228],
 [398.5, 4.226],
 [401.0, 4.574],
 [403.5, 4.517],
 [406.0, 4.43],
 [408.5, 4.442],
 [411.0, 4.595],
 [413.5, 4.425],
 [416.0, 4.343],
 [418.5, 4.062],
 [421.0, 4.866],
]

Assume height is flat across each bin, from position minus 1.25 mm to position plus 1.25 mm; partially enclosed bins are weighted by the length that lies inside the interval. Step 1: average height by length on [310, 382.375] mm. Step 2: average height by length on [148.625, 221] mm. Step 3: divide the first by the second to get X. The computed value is 0.89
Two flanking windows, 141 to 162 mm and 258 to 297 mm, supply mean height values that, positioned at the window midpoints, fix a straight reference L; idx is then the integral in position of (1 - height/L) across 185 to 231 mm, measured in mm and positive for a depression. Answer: -2.6 mm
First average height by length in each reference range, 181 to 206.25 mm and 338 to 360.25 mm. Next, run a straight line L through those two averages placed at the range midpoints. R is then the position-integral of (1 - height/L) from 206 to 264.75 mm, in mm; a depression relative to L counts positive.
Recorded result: -3.6 mm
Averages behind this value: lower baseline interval 5.13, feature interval 5.16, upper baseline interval 4.16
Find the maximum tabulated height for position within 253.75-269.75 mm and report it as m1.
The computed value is 5.19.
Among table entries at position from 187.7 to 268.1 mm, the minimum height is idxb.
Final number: 4.825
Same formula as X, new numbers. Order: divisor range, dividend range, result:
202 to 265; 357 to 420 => 0.83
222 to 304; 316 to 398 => 0.85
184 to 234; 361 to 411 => 0.83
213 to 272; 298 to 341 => 0.93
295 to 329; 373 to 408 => 0.88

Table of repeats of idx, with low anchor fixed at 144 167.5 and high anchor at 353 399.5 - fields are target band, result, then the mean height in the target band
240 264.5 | -3.2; 5.06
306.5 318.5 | -1.7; 4.93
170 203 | -2.6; 4.99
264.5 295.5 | -3.5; 4.91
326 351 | -0.7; 4.39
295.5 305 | -1.6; 5.08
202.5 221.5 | -2.4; 5.14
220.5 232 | -2.1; 5.36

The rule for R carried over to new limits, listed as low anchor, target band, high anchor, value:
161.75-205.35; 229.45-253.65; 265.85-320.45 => -0.95 mm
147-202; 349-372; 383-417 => 1.67 mm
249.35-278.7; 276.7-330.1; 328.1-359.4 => -3.03 mm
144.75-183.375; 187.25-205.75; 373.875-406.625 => -2.05 mm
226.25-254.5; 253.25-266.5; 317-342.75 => -0.14 mm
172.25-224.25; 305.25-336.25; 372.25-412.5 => -0.82 mm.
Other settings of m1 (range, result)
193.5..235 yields 5.627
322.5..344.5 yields 4.737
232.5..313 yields 5.342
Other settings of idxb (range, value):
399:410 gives 4.43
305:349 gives 4.061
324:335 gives 4.336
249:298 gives 4.569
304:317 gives 4.644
